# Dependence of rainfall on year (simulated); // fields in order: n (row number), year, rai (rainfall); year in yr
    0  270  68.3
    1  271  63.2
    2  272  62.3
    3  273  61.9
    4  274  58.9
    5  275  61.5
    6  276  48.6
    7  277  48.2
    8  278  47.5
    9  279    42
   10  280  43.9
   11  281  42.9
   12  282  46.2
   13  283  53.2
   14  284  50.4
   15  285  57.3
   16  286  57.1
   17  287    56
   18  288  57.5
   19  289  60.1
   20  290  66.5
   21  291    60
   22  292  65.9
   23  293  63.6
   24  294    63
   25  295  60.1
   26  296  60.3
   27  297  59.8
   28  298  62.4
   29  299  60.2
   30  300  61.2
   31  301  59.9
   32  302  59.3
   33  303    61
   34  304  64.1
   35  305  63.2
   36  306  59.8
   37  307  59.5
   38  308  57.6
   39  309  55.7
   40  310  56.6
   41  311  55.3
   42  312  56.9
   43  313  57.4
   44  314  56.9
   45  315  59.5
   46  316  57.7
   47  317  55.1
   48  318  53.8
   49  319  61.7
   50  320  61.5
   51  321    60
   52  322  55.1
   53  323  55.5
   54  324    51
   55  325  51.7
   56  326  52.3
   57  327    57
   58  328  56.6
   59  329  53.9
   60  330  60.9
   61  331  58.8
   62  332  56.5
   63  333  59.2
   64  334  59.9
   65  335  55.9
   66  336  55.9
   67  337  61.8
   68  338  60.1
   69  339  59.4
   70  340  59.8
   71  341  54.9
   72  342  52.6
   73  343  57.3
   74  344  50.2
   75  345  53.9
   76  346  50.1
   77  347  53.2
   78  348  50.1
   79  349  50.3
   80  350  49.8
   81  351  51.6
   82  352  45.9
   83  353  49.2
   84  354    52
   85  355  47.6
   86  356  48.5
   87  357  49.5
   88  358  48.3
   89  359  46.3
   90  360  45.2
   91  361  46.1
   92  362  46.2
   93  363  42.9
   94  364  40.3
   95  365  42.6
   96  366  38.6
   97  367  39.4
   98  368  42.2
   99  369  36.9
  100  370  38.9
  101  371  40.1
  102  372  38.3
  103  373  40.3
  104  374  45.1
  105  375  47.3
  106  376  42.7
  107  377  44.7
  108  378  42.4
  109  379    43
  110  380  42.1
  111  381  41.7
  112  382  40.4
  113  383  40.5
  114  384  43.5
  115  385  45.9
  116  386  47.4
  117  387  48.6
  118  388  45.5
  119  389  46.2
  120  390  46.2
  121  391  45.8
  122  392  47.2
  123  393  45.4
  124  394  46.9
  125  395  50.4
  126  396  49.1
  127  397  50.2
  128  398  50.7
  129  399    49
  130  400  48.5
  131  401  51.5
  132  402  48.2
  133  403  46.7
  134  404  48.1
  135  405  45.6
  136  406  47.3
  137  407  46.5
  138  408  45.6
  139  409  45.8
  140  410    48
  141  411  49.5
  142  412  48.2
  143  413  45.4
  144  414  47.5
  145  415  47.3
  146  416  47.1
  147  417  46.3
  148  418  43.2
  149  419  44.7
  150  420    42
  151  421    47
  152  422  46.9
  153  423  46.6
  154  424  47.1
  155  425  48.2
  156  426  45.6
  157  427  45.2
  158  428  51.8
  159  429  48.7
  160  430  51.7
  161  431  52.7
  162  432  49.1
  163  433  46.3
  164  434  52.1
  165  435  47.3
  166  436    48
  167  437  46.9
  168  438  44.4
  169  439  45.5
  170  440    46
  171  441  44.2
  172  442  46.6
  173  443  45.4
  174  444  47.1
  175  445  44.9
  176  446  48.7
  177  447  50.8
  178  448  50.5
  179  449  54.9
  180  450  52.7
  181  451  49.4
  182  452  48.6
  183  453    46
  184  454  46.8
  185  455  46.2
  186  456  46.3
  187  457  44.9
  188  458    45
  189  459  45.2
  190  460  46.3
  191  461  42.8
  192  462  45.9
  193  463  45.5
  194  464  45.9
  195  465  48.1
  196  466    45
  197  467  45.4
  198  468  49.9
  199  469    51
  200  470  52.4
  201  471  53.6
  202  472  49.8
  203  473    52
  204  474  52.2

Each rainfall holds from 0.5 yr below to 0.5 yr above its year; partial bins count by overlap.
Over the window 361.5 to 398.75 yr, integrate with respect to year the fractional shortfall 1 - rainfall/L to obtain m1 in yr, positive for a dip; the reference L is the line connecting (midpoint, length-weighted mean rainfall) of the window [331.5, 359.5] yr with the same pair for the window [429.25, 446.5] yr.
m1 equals 5.14 yr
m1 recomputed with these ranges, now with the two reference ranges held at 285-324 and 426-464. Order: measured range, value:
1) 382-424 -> 3.5 yr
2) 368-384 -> 3.5 yr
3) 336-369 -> 3.5 yr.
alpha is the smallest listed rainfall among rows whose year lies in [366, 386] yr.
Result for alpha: 36.9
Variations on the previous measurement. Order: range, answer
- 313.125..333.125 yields 51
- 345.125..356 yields 45.9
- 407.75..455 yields 42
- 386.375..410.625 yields 45.4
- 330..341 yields 54.9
